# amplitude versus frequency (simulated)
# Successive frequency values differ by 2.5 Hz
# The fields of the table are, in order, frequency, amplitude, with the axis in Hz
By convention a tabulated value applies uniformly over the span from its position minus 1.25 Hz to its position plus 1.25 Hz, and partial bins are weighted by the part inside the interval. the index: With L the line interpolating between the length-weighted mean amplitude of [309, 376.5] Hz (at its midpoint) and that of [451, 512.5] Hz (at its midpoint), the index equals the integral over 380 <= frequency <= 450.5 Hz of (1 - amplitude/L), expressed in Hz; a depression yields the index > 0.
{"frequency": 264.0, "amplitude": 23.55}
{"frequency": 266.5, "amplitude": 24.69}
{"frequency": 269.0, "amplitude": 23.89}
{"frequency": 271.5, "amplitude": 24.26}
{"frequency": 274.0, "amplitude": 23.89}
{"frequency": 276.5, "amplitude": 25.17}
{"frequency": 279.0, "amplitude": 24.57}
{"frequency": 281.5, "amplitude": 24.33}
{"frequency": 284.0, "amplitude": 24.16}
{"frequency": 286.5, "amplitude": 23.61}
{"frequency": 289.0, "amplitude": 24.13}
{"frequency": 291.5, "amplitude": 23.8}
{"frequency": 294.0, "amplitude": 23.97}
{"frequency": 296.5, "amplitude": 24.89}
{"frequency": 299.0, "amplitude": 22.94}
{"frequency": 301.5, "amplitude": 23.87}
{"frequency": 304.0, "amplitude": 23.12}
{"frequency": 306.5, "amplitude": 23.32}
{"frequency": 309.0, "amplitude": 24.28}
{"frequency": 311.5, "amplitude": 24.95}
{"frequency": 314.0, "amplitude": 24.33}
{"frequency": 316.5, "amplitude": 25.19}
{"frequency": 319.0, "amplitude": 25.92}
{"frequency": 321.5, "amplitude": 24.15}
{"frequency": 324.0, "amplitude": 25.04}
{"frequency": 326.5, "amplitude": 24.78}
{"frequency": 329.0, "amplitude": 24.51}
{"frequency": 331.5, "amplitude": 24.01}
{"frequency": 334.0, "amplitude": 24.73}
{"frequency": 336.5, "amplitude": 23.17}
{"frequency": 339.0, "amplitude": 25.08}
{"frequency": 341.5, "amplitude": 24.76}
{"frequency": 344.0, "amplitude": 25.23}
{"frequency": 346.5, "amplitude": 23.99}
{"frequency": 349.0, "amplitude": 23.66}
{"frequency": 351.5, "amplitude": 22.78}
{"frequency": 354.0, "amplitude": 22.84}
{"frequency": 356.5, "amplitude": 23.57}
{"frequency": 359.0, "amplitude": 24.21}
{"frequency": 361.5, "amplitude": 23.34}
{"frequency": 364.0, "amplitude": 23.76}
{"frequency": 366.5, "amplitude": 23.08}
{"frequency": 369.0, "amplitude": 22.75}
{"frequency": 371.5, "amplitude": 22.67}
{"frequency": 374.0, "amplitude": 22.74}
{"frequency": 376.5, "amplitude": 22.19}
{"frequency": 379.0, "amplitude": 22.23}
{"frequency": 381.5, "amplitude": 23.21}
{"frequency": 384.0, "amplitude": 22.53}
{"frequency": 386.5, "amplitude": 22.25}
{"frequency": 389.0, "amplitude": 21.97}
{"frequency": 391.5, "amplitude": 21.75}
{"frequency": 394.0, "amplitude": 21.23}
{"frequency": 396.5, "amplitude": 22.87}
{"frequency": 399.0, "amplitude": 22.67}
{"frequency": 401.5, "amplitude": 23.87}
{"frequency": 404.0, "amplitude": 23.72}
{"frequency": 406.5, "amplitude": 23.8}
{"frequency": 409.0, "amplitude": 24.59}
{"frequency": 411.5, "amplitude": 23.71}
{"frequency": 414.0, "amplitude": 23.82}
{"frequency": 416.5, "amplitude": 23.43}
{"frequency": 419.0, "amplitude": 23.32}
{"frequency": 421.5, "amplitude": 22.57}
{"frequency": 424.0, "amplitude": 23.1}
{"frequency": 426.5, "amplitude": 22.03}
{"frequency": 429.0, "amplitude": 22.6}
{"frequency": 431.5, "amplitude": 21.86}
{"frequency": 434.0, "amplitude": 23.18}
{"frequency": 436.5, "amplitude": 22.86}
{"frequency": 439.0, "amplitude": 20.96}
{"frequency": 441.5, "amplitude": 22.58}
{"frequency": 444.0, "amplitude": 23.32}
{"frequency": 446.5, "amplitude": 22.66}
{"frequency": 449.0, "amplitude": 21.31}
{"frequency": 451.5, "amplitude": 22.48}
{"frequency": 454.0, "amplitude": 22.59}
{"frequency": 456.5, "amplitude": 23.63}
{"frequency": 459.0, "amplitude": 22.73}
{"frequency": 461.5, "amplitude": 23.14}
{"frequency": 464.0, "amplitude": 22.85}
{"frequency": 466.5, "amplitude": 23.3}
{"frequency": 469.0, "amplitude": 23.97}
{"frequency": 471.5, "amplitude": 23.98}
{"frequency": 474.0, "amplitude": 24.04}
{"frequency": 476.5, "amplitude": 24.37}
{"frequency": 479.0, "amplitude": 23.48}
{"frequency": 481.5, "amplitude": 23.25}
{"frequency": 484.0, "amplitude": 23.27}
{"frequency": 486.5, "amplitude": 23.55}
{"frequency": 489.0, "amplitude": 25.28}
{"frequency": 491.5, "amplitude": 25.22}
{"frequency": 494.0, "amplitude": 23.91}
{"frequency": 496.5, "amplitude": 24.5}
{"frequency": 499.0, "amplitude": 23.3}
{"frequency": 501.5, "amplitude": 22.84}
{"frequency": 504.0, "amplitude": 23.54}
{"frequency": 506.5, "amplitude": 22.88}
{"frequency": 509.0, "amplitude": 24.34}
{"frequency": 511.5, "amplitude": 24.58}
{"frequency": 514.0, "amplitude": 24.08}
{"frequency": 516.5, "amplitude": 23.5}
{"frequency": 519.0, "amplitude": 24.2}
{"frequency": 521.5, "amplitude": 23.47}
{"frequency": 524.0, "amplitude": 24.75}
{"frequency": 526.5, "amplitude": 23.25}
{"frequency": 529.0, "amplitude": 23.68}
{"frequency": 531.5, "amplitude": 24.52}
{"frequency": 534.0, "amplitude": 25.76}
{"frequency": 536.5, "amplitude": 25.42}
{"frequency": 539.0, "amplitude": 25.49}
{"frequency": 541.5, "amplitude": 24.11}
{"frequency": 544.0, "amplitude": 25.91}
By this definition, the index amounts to 3.1 Hz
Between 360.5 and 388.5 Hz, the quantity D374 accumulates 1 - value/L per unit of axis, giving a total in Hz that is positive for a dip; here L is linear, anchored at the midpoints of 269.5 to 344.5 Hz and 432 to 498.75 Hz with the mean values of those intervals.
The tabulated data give 1.3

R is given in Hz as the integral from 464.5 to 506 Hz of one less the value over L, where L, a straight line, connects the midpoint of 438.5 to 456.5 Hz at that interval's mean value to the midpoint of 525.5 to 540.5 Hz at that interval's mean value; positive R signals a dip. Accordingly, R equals -0.7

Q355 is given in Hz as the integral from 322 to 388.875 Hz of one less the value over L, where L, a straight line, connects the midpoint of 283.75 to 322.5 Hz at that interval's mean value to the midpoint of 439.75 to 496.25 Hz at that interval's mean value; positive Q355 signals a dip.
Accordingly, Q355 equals 1.02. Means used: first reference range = 24.2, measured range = 23.6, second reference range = 23.4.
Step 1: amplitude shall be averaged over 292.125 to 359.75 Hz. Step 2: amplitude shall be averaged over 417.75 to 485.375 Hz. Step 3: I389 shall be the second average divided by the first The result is 0.9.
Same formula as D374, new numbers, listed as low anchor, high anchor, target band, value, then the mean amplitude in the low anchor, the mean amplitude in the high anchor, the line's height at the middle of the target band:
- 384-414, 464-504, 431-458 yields 1.06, 23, 23.8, 23.4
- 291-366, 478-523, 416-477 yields 2.67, 24.1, 23.9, 23.9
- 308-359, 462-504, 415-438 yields 1.19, 24.3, 23.8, 24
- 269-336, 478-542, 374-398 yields 1.91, 24.3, 24.1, 24.2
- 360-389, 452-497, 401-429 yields -0.31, 22.8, 23.7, 23.1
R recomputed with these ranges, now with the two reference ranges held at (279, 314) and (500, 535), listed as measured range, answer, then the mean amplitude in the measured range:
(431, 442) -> 0.8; 22.3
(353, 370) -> 0.4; 23.4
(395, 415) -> 0.3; 23.6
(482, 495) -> -0.1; 24.2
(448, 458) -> 0.6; 22.5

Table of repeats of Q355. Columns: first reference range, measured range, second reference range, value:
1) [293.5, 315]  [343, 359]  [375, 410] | -0.3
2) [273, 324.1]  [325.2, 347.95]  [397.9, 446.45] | -0.6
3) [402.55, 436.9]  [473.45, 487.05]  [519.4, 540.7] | 0.2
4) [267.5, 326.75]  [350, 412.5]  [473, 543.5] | 3.2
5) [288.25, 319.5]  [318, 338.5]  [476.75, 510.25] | -0.4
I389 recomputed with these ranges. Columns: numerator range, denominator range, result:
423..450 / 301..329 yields 0.92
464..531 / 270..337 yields 0.98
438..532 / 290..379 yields 0.98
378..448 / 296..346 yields 0.93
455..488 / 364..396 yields 1.05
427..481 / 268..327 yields 0.95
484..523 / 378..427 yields 1.04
